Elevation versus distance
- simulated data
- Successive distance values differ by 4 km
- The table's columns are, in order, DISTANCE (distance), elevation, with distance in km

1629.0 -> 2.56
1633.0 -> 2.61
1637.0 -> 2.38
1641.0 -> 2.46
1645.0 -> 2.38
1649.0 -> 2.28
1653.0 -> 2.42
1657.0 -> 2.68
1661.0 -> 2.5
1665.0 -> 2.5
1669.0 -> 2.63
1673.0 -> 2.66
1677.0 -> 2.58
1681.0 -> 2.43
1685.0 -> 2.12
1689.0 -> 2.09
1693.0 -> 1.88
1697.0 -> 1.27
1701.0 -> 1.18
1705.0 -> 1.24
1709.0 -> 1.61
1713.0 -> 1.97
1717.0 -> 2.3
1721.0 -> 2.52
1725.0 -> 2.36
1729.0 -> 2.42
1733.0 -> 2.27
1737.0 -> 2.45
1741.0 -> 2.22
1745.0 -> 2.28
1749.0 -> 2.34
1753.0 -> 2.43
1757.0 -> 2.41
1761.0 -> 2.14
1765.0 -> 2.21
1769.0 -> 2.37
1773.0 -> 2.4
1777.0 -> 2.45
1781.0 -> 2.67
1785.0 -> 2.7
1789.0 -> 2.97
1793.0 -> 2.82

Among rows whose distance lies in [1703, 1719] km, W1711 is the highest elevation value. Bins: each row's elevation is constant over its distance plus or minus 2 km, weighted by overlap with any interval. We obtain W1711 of 2.3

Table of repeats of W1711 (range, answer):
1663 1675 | 2.66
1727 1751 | 2.45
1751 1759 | 2.43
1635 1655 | 2.46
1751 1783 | 2.67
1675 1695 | 2.58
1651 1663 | 2.68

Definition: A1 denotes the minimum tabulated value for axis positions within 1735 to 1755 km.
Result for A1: 2.22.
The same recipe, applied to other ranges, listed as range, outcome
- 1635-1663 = 2.28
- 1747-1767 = 2.14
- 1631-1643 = 2.38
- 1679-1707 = 1.18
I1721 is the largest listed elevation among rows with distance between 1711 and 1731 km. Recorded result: 2.52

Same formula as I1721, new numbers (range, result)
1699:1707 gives 1.24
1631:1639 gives 2.61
